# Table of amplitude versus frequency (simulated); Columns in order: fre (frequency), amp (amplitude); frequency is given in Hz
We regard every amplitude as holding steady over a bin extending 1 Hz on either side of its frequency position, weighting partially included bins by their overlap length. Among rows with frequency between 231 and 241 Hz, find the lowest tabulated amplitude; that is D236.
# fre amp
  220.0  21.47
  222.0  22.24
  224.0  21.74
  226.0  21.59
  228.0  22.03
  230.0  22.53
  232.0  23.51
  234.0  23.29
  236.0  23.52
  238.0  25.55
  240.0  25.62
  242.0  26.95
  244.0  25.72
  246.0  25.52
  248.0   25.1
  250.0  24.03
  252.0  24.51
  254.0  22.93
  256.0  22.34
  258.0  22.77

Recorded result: 23.29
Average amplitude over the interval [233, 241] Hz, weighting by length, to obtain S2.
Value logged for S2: 24.5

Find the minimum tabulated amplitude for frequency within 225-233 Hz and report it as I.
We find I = 21.59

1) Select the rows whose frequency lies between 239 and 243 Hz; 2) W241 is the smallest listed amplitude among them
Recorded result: 25.62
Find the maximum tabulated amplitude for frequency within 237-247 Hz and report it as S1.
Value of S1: 26.95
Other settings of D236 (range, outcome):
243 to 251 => 24.03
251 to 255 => 22.93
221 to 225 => 21.74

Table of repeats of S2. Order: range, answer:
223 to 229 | 21.8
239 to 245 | 26.1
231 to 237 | 23.4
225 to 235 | 22.6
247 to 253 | 24.5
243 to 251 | 25.1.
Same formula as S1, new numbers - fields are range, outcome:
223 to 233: 23.51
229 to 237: 23.52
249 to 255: 24.51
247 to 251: 25.1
